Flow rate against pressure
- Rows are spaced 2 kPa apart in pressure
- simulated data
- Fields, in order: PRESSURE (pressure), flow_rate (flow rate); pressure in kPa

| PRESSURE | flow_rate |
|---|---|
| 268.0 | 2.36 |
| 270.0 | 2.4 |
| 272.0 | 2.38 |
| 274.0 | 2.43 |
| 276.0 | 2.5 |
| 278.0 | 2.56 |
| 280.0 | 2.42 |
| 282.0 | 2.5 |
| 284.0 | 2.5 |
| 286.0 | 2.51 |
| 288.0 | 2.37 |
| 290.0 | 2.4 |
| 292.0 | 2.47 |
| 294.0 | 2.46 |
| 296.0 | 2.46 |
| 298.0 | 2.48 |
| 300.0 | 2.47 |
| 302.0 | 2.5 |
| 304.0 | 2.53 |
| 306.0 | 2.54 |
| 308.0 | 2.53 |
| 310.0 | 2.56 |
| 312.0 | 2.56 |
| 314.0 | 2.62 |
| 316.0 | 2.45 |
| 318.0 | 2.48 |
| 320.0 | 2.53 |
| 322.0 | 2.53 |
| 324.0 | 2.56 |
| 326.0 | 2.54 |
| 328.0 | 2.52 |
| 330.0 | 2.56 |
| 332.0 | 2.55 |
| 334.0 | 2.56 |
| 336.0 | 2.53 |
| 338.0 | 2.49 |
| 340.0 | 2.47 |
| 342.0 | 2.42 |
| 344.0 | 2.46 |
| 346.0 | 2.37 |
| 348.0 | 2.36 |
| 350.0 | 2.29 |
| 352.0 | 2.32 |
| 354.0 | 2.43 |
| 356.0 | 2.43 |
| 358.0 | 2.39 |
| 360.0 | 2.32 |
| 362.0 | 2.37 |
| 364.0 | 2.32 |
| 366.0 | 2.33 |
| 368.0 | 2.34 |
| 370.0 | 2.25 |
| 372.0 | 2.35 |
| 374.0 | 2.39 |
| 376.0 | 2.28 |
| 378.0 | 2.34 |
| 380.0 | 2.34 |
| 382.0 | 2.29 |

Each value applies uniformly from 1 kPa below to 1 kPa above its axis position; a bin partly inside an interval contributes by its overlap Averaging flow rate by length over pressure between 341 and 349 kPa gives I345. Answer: 2.4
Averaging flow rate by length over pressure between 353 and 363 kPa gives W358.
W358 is 2.39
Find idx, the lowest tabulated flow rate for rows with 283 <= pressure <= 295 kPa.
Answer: 2.37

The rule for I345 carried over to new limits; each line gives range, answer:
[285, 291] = 2.43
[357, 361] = 2.35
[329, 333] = 2.55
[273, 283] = 2.48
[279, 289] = 2.46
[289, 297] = 2.45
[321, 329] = 2.54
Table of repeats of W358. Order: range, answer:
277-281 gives 2.49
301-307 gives 2.52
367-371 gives 2.29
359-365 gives 2.34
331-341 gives 2.52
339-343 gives 2.45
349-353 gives 2.3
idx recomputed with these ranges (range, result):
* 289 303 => 2.4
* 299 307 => 2.47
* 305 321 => 2.45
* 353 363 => 2.32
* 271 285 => 2.38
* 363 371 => 2.25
